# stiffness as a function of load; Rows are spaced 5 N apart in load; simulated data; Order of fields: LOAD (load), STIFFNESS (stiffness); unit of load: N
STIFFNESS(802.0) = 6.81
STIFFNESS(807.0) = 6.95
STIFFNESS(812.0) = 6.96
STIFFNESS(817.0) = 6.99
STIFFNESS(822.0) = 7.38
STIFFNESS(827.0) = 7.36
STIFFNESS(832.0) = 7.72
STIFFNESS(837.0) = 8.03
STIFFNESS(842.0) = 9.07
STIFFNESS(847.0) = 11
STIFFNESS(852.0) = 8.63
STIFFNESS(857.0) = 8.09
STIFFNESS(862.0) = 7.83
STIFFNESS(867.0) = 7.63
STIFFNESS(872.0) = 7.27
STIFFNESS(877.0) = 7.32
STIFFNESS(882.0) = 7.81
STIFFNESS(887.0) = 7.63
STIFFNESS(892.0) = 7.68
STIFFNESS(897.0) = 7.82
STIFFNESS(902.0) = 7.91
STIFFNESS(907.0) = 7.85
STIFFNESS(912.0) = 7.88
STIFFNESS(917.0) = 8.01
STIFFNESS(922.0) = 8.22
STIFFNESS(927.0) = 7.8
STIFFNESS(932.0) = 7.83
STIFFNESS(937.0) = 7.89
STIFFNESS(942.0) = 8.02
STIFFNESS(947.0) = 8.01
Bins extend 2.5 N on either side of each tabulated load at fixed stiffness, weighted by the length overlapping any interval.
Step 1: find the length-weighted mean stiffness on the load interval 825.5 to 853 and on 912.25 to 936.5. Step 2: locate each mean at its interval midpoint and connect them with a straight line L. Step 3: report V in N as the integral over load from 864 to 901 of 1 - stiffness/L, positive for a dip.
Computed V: 3.1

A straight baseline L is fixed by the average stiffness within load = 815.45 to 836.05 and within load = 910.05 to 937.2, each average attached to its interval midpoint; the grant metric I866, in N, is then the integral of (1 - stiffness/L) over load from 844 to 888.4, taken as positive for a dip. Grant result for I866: -3.0 N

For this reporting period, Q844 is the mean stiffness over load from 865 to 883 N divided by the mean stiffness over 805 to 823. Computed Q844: 1.06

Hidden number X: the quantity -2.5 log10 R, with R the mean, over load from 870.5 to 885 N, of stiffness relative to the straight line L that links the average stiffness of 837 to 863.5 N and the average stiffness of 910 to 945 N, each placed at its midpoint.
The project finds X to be 0.14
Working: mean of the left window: 8.88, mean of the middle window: 7.49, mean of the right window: 7.95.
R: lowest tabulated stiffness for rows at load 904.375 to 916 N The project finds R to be 7.85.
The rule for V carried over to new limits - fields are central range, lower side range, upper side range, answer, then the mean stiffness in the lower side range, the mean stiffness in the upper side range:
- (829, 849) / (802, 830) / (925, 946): -4.4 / 7.11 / 7.9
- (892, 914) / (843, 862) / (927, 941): 1.2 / 9.04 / 7.87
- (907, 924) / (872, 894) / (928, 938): -0.6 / 7.57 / 7.85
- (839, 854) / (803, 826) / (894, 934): -4.5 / 7.07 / 7.91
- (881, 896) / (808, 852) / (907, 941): 0.5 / 8.06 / 7.94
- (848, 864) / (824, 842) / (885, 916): -1.2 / 7.88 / 7.81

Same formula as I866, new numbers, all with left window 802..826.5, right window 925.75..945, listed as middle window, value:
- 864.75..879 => 0.10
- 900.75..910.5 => -0.24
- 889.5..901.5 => -0.24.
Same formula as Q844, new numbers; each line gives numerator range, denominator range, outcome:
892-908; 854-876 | 1.02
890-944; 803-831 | 1.11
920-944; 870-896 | 1.05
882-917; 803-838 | 1.07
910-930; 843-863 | 0.89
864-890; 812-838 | 1.02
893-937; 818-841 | 1.03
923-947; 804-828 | 1.11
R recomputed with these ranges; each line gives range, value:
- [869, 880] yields 7.27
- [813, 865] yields 6.99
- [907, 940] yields 7.8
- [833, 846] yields 8.03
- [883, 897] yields 7.63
